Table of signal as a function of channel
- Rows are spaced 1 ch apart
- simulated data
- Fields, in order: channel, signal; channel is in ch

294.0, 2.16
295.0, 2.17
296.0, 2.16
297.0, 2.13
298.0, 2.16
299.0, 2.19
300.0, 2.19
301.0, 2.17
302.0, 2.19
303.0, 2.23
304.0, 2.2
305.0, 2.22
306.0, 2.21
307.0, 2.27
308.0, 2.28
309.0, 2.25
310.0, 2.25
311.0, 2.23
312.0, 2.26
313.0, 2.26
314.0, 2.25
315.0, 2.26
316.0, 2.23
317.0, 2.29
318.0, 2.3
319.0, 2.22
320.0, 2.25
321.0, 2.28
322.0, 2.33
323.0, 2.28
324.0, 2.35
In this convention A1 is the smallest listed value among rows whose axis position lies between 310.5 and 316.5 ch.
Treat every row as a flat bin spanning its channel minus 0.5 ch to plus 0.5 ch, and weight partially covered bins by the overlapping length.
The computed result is 2.23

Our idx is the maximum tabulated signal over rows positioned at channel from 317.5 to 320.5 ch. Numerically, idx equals 2.3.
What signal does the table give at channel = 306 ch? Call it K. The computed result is 2.21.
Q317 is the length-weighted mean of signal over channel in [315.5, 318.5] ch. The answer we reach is 2.27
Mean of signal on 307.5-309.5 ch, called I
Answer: 2.26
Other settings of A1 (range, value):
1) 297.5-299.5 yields 2.16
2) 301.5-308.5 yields 2.19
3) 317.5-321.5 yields 2.22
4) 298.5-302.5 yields 2.17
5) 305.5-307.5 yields 2.21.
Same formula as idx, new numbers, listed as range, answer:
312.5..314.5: 2.26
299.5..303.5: 2.23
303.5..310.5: 2.28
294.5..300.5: 2.19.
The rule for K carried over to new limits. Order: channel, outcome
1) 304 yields 2.2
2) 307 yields 2.27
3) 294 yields 2.16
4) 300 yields 2.19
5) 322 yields 2.33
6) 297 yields 2.13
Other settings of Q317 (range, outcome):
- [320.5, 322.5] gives 2.3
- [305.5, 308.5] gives 2.25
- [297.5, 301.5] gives 2.18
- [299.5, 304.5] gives 2.2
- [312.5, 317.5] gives 2.26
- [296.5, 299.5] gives 2.16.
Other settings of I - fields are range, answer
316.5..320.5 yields 2.27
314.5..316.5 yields 2.25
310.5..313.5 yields 2.25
